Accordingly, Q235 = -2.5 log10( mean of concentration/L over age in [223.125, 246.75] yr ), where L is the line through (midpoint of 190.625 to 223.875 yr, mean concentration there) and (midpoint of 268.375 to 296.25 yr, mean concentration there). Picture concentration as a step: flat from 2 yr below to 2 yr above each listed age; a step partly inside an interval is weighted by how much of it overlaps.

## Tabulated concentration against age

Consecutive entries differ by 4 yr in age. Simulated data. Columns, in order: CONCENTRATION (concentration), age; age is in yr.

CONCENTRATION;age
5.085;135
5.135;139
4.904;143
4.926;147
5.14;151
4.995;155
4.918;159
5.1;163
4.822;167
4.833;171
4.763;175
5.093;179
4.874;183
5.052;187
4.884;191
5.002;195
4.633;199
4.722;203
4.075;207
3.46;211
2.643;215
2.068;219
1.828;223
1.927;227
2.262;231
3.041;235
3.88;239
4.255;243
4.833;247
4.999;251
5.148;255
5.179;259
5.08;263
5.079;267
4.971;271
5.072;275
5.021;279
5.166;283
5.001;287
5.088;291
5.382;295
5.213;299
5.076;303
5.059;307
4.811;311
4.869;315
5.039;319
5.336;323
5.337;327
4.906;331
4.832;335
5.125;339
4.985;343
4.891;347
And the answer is 0.342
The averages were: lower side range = 3.71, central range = 3.1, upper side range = 5.09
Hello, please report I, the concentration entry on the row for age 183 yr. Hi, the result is 4.874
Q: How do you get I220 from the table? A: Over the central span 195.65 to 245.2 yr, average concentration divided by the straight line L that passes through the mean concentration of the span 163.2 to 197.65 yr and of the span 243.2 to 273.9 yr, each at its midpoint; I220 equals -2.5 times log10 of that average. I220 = 0.45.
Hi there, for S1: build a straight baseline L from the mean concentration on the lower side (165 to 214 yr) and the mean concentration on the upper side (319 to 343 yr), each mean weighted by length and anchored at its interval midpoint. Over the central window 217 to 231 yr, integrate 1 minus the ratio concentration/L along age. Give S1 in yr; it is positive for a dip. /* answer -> 8.1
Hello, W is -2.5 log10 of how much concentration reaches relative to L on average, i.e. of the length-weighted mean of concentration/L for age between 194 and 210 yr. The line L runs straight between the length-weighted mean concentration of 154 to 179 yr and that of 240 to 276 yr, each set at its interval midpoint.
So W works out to 0.09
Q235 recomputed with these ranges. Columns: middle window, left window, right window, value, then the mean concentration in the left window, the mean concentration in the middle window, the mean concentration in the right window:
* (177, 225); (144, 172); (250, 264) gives 0.24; 4.96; 4.03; 5.11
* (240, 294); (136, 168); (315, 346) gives 0.01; 5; 4.98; 5.06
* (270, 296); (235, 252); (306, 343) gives -0.10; 4.29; 5.09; 5.03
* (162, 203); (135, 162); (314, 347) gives 0.03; 5.01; 4.89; 5.05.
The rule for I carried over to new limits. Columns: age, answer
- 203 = 4.722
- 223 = 1.828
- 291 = 5.088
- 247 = 4.833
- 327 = 5.337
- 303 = 5.076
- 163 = 5.1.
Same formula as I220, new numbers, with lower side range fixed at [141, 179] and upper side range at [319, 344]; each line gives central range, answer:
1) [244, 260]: 0.01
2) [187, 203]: 0.03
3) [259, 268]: -0.02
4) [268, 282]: 0.00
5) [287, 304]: -0.02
